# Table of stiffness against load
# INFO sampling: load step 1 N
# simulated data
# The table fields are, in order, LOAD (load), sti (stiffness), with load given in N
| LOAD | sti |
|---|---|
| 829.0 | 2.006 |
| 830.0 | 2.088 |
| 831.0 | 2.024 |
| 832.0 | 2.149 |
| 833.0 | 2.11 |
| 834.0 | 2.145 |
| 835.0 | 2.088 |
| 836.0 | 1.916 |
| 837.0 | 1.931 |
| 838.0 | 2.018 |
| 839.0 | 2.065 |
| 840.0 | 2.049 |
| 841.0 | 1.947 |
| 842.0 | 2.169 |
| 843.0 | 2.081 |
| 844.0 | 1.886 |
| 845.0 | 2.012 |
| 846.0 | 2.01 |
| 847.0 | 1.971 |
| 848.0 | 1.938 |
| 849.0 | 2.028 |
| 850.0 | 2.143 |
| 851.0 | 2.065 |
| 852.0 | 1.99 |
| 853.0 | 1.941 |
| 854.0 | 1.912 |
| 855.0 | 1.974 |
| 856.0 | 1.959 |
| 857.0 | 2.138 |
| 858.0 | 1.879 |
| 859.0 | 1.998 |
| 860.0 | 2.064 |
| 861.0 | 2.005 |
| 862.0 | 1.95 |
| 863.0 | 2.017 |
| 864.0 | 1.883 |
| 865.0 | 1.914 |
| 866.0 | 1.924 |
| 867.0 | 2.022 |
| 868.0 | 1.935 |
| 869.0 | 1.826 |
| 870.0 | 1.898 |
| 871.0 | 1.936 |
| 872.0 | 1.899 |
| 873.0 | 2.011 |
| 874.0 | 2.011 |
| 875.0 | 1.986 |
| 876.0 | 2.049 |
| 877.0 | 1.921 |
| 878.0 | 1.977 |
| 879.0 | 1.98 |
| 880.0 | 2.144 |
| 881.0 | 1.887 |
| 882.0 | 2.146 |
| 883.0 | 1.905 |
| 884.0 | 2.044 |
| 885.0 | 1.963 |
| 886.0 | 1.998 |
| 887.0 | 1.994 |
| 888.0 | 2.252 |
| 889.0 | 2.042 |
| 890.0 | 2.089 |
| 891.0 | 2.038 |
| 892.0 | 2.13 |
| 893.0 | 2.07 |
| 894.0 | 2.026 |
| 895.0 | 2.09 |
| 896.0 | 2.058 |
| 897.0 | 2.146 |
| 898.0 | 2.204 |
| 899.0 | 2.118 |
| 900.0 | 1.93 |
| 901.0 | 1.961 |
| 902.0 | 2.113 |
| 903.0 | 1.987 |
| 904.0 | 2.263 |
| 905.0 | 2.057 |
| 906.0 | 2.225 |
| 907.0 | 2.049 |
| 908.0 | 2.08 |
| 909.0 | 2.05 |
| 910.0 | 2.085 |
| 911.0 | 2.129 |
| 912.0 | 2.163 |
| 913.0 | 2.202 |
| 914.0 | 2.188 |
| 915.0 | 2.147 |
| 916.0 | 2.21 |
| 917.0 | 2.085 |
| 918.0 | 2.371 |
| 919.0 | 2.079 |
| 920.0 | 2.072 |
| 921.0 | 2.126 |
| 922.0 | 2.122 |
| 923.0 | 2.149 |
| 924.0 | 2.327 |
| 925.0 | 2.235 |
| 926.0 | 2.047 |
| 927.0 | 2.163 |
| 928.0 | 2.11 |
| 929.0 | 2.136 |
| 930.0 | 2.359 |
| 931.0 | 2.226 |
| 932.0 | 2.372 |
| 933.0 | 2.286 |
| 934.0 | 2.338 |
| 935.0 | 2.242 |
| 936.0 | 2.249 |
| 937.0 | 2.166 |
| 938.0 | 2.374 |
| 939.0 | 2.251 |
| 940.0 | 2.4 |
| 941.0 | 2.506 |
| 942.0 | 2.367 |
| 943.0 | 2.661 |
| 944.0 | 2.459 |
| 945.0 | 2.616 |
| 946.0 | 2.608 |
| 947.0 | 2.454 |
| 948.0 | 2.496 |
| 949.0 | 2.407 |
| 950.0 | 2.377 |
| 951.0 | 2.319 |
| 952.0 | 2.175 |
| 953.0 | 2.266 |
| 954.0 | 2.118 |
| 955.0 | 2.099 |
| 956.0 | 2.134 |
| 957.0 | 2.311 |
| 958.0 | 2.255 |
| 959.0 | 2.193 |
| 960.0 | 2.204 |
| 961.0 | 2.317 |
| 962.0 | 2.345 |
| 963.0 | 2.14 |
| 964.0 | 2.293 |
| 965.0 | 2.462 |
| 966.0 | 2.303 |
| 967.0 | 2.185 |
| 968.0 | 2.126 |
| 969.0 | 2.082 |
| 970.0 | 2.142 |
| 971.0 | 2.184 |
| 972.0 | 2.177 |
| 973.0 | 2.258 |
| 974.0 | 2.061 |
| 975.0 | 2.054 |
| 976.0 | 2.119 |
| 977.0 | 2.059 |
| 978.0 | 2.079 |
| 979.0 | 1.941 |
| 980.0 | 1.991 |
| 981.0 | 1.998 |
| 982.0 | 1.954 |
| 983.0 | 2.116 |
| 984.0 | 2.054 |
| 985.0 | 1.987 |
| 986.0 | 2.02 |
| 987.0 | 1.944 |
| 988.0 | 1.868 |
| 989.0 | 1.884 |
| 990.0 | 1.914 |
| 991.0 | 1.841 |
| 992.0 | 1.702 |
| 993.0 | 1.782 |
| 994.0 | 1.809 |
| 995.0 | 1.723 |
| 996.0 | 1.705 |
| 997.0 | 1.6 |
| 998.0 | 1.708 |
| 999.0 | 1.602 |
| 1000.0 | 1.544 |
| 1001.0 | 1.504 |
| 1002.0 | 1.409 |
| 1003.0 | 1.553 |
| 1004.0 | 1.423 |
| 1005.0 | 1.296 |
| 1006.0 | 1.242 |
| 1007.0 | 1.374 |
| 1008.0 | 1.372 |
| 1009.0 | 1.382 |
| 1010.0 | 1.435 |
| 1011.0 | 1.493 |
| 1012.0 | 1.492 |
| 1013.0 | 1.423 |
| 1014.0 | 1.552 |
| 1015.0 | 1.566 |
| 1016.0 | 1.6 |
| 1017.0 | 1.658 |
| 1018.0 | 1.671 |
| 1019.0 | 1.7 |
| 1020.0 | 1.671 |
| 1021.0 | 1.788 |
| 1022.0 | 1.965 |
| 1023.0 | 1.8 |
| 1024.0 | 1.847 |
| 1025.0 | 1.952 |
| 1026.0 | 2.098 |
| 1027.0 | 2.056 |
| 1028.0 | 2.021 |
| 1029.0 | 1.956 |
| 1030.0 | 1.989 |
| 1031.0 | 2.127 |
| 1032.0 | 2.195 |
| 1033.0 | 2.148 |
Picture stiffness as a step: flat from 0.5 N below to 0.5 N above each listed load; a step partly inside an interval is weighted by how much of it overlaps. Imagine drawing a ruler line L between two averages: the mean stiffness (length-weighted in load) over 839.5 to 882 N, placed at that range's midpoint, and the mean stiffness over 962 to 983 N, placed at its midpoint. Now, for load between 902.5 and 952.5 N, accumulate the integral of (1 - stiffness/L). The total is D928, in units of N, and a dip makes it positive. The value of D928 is -4.2 N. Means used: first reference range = 1.99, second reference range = 2.14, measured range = 2.25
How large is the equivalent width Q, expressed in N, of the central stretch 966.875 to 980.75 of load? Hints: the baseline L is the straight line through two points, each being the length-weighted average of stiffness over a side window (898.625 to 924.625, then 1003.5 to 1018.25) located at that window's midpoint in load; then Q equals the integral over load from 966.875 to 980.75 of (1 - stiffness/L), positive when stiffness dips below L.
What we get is -3.2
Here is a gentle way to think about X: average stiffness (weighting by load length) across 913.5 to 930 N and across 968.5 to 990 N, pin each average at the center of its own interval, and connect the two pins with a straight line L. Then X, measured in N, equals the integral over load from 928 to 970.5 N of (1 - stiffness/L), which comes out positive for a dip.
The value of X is -3.9 N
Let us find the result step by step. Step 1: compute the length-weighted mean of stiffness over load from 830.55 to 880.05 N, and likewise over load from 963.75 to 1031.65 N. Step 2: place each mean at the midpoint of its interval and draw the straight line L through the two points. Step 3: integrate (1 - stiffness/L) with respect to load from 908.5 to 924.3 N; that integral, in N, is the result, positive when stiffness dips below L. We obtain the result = -1.87 N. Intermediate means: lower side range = 2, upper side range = 1.83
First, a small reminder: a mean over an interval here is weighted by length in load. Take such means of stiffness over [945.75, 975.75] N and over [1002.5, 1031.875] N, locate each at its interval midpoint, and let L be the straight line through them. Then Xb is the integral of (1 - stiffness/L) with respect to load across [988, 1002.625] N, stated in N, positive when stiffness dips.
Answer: 1.6 N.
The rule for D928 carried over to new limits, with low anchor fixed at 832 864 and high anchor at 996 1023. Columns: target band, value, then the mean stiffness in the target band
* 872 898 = -1.8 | 2.04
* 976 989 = -3.0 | 2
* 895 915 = -2.8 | 2.11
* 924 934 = -2.5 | 2.23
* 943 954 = -4.4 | 2.42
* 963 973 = -3.3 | 2.22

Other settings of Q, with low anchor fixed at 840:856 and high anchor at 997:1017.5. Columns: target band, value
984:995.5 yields -2.4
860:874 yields 0.0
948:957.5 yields -3.4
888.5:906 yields -2.3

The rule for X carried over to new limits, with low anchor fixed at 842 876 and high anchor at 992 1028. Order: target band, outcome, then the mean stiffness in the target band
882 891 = -0.6 N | 2.04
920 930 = -1.8 N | 2.16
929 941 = -3.3 N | 2.3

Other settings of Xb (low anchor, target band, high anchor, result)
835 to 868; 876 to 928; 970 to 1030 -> -4.7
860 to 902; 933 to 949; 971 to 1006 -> -4.1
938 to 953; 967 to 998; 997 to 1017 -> -1.9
